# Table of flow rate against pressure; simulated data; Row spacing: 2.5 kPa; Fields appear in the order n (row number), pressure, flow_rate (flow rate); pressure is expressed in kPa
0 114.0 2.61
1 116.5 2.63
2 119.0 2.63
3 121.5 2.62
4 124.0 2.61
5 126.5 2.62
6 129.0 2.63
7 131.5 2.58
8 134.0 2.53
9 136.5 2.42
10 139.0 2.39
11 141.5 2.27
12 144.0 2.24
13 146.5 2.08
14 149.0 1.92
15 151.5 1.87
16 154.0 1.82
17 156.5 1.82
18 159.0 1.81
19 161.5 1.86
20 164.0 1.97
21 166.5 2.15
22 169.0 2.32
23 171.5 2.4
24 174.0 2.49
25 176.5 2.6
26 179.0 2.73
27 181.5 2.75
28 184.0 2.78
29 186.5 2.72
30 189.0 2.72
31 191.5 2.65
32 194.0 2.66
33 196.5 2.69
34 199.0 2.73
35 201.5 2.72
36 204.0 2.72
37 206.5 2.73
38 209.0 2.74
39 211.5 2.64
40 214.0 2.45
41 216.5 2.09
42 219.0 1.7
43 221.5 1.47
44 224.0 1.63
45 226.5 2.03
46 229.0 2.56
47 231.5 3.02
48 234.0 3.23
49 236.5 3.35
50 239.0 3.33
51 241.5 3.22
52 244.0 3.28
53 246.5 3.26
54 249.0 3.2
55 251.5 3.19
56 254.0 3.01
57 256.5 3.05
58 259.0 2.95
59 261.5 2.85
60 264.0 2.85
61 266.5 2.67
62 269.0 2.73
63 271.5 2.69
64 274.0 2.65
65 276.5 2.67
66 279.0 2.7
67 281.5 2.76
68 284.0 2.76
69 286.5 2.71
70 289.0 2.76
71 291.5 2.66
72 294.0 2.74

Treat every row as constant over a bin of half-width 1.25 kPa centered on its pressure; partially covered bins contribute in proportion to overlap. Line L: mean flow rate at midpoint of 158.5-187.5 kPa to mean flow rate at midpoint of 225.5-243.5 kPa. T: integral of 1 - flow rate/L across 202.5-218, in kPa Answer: 1.1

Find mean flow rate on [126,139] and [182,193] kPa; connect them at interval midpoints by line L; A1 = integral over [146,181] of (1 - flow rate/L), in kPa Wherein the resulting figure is 6.6 kPa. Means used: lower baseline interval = 2.54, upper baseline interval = 2.72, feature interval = 2.15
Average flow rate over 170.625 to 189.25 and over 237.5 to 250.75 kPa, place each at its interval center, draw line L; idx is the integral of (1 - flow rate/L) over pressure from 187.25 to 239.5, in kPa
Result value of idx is 7.1 kPa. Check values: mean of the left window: 2.65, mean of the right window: 3.26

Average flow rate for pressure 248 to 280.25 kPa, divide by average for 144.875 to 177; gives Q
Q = 1.38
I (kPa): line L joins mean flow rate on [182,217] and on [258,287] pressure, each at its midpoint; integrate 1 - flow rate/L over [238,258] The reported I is -3.45 kPa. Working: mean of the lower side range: 2.66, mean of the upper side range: 2.75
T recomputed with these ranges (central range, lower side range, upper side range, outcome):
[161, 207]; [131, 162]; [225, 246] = -1.2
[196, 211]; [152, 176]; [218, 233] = -4.5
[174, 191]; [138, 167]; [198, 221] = -3.4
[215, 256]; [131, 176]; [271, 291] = -3.3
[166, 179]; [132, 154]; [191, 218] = -0.2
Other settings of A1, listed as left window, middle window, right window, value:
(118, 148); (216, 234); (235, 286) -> 4.3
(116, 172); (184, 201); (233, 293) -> -1.1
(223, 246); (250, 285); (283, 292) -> -0.5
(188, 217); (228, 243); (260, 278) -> -2.5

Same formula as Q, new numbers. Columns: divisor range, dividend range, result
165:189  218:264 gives 1.10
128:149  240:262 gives 1.32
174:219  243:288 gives 1.10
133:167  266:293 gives 1.30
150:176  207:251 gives 1.29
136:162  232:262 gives 1.55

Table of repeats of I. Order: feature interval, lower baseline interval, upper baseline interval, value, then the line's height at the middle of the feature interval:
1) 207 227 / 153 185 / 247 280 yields 3.5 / 2.58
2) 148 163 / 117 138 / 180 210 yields 4.5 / 2.64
